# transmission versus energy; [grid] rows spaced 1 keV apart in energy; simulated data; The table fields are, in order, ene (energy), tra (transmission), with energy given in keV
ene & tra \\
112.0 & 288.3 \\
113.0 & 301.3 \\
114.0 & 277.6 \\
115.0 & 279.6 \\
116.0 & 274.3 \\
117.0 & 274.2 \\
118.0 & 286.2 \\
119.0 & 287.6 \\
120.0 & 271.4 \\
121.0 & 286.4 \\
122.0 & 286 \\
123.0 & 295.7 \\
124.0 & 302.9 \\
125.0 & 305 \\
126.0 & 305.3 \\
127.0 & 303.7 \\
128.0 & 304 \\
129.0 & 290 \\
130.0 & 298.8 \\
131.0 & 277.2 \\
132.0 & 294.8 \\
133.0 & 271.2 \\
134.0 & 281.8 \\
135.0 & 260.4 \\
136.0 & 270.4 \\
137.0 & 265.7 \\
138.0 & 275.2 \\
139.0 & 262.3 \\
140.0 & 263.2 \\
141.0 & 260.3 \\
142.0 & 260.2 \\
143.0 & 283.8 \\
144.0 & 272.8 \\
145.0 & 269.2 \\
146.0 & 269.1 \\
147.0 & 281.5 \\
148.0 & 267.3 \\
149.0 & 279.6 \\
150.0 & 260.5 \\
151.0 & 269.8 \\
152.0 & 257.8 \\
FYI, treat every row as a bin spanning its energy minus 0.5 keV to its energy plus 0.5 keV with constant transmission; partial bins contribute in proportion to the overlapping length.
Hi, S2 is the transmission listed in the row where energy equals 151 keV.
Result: 269.8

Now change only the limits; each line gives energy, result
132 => 294.8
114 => 277.6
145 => 269.2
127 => 303.7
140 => 263.2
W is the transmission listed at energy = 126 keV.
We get 305.3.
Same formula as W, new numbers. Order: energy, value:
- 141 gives 260.3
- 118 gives 286.2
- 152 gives 257.8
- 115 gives 279.6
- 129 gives 290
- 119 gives 287.6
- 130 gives 298.8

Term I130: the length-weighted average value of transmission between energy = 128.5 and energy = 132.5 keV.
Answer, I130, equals 290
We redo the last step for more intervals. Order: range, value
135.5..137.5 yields 268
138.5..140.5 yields 263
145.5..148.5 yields 273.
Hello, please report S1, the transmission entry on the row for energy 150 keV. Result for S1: 260.5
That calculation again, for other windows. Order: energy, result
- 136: 270.4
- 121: 286.4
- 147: 281.5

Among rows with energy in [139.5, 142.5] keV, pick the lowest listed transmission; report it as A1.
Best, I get 260.2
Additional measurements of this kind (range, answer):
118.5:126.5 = 271.4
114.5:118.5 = 274.2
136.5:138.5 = 265.7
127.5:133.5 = 271.2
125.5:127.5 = 303.7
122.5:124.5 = 295.7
